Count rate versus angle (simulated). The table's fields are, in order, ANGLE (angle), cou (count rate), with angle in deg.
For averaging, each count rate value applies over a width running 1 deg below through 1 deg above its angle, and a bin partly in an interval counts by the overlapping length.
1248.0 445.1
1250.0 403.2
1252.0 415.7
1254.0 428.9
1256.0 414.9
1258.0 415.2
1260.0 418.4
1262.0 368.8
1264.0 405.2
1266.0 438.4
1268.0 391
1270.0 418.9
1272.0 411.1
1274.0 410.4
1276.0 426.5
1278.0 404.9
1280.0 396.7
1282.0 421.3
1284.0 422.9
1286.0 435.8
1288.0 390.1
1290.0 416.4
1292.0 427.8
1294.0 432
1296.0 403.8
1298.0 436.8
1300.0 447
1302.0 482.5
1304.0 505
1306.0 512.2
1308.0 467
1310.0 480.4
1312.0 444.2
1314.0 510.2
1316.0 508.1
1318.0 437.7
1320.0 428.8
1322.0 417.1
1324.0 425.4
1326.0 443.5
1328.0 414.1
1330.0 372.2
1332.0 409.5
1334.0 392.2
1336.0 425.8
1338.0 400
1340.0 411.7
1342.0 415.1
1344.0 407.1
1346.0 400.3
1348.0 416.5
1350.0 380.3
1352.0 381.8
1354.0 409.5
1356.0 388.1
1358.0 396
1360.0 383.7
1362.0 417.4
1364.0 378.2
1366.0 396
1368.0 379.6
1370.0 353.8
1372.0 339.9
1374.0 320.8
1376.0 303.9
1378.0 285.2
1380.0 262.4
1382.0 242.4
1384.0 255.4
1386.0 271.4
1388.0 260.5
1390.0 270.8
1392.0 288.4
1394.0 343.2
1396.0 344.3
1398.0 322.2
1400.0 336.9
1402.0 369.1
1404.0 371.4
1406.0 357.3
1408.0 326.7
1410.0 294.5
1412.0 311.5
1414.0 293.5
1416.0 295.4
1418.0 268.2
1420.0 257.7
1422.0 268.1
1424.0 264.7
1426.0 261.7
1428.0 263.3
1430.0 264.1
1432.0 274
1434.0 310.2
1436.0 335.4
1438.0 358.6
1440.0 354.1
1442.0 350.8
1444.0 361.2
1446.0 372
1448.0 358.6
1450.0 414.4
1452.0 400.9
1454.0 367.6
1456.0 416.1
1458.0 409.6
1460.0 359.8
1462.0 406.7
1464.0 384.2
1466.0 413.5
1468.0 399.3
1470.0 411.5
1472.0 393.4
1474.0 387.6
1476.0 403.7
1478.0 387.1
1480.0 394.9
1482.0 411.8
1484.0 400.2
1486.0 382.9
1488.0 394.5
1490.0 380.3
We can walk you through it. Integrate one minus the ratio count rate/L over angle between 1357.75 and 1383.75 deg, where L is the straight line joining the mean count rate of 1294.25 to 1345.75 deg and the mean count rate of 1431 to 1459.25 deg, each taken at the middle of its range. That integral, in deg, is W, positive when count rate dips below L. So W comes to 4.5 deg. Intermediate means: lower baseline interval 439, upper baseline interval 363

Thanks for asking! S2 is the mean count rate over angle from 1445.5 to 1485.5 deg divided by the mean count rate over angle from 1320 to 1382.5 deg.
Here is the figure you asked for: 1.0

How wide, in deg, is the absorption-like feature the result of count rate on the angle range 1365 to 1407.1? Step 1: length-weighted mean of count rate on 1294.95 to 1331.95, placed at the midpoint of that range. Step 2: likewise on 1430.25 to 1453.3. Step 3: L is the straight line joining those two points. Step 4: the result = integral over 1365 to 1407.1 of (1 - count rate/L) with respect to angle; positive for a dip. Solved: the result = 8.1 deg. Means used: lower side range 451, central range 318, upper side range 351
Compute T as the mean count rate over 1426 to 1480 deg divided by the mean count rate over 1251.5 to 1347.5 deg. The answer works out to 0.86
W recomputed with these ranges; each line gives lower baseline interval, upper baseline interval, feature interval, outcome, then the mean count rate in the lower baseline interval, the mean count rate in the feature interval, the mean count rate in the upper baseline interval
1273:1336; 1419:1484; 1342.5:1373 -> 1.4 deg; 436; 389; 357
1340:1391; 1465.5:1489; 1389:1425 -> 5.6 deg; 350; 310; 398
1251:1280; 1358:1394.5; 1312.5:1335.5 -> -4.3 deg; 411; 433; 321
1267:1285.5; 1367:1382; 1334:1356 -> -3.8 deg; 412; 403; 316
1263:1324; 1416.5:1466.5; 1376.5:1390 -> 4.0 deg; 437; 265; 339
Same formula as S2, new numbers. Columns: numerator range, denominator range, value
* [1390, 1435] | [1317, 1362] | 0.74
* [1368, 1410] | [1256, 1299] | 0.75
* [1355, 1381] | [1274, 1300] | 0.85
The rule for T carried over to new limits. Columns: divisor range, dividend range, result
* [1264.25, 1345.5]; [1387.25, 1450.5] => 0.73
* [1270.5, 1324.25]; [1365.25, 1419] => 0.71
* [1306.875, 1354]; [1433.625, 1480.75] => 0.90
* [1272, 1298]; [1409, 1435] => 0.67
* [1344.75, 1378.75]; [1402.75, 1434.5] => 0.78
